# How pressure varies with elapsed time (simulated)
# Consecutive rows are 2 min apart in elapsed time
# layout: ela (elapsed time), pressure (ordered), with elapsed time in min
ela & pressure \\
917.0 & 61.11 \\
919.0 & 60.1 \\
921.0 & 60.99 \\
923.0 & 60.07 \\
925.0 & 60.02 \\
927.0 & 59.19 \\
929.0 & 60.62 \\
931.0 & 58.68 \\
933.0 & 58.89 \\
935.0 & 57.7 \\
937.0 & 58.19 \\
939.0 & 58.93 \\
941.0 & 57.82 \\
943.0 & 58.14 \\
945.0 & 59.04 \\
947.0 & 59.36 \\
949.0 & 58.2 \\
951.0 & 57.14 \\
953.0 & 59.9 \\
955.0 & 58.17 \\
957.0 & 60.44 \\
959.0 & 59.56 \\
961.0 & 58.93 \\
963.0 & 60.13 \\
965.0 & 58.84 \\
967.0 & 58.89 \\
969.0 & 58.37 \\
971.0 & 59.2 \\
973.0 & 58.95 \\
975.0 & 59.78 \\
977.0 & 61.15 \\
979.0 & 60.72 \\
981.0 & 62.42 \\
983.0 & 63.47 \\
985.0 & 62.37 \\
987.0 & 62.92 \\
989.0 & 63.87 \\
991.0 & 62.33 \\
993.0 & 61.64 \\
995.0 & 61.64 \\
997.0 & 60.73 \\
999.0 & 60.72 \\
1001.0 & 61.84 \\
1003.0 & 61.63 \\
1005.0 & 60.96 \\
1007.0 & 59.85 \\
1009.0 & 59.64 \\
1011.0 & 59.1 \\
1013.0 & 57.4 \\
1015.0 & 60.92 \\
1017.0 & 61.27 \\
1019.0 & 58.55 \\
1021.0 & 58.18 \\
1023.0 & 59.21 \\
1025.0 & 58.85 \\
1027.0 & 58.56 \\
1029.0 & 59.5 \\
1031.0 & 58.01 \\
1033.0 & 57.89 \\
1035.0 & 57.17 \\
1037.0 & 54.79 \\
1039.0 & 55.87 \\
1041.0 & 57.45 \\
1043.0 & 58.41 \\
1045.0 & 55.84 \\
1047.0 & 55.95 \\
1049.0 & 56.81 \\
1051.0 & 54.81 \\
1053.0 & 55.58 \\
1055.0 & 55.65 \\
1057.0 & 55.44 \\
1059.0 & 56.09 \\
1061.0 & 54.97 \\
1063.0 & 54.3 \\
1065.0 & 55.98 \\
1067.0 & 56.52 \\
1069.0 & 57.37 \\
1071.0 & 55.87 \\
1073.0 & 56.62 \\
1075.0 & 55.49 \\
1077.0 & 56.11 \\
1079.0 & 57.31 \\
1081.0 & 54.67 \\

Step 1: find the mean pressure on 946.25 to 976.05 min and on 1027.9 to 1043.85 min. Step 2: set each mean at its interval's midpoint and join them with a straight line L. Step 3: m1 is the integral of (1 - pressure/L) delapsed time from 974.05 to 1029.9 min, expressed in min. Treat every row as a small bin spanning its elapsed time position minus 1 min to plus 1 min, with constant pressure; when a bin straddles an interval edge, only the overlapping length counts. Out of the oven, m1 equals -2.4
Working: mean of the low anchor 59.1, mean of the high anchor 57.4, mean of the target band 60.7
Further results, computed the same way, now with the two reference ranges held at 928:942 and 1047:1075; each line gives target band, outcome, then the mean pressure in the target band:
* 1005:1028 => -1.0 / 59.3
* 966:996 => -1.8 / 61.2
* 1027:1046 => -0.3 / 57.3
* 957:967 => -0.2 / 59.4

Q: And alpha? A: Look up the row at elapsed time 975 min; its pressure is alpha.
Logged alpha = 59.78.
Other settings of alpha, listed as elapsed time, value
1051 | 54.81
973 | 58.95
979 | 60.72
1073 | 56.62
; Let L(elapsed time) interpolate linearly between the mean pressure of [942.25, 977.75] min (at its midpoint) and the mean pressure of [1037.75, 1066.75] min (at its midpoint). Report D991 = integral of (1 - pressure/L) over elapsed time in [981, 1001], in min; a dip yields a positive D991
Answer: -1.42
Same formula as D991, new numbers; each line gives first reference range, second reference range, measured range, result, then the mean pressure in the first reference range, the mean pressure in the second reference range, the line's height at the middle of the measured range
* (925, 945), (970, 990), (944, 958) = 0.20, 58.8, 61.5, 59.7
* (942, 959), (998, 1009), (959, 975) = 0.09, 58.8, 60.9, 59.5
